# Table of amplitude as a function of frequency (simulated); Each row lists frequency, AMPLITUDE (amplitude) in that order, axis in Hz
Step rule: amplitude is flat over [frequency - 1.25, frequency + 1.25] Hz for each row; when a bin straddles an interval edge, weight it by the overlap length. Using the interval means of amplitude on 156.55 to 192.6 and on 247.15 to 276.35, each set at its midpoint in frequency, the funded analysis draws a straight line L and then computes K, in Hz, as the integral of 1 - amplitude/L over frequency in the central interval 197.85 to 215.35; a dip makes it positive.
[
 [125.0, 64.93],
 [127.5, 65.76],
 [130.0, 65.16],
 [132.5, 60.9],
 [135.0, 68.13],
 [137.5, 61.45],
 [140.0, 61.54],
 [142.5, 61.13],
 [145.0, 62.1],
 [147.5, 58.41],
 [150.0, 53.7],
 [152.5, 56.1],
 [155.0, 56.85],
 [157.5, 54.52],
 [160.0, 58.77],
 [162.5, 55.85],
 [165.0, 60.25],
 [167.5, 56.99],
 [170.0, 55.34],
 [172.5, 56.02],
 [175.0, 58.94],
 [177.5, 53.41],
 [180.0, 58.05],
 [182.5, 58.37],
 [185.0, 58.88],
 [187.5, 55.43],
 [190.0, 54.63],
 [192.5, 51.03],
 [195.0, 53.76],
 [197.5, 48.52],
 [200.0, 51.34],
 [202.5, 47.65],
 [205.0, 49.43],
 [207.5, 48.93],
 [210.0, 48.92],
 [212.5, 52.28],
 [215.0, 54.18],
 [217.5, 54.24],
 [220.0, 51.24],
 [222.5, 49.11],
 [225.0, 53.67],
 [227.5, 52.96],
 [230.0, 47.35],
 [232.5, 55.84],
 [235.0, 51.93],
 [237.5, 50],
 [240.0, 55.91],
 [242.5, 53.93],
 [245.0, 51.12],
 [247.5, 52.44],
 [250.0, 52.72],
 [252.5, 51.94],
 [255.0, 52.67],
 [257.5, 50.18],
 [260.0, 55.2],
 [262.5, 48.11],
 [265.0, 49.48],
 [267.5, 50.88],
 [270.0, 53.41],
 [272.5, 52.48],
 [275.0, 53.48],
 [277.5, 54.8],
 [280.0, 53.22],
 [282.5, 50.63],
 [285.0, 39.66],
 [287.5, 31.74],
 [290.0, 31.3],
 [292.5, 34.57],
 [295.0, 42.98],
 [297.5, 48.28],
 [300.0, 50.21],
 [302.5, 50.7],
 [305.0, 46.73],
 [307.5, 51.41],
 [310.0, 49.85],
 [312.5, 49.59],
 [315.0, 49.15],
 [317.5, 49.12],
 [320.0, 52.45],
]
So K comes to 1.5 Hz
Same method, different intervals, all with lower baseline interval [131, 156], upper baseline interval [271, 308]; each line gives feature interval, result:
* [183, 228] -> 1.7 Hz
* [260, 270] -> -0.5 Hz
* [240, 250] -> -0.5 Hz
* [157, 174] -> 0.3 Hz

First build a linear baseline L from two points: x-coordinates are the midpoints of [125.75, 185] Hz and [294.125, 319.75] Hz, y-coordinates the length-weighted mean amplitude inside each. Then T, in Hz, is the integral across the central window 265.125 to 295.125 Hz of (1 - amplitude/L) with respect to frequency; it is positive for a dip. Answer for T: 2.9 Hz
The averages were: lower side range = 59.1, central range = 46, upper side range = 49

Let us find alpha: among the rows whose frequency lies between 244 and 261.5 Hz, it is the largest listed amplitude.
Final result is 55.2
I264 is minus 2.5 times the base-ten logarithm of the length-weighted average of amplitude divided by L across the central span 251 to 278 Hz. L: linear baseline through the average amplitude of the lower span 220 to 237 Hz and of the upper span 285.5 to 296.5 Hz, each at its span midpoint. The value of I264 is -0.22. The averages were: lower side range 51.7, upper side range 35.8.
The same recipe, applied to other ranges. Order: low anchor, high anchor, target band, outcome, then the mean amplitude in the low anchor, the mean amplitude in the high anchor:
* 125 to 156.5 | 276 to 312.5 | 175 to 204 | 0.04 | 61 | 45.6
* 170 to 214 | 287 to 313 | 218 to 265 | -0.06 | 53.3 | 44.5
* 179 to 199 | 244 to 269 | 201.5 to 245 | 0.03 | 54.7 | 51.5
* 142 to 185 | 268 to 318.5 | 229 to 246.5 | -0.02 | 57.3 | 47.2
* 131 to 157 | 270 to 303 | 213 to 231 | 0.01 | 59.9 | 45.9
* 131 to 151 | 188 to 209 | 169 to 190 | -0.05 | 61.1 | 50.8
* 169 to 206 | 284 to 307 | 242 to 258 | -0.11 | 54.1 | 42.1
